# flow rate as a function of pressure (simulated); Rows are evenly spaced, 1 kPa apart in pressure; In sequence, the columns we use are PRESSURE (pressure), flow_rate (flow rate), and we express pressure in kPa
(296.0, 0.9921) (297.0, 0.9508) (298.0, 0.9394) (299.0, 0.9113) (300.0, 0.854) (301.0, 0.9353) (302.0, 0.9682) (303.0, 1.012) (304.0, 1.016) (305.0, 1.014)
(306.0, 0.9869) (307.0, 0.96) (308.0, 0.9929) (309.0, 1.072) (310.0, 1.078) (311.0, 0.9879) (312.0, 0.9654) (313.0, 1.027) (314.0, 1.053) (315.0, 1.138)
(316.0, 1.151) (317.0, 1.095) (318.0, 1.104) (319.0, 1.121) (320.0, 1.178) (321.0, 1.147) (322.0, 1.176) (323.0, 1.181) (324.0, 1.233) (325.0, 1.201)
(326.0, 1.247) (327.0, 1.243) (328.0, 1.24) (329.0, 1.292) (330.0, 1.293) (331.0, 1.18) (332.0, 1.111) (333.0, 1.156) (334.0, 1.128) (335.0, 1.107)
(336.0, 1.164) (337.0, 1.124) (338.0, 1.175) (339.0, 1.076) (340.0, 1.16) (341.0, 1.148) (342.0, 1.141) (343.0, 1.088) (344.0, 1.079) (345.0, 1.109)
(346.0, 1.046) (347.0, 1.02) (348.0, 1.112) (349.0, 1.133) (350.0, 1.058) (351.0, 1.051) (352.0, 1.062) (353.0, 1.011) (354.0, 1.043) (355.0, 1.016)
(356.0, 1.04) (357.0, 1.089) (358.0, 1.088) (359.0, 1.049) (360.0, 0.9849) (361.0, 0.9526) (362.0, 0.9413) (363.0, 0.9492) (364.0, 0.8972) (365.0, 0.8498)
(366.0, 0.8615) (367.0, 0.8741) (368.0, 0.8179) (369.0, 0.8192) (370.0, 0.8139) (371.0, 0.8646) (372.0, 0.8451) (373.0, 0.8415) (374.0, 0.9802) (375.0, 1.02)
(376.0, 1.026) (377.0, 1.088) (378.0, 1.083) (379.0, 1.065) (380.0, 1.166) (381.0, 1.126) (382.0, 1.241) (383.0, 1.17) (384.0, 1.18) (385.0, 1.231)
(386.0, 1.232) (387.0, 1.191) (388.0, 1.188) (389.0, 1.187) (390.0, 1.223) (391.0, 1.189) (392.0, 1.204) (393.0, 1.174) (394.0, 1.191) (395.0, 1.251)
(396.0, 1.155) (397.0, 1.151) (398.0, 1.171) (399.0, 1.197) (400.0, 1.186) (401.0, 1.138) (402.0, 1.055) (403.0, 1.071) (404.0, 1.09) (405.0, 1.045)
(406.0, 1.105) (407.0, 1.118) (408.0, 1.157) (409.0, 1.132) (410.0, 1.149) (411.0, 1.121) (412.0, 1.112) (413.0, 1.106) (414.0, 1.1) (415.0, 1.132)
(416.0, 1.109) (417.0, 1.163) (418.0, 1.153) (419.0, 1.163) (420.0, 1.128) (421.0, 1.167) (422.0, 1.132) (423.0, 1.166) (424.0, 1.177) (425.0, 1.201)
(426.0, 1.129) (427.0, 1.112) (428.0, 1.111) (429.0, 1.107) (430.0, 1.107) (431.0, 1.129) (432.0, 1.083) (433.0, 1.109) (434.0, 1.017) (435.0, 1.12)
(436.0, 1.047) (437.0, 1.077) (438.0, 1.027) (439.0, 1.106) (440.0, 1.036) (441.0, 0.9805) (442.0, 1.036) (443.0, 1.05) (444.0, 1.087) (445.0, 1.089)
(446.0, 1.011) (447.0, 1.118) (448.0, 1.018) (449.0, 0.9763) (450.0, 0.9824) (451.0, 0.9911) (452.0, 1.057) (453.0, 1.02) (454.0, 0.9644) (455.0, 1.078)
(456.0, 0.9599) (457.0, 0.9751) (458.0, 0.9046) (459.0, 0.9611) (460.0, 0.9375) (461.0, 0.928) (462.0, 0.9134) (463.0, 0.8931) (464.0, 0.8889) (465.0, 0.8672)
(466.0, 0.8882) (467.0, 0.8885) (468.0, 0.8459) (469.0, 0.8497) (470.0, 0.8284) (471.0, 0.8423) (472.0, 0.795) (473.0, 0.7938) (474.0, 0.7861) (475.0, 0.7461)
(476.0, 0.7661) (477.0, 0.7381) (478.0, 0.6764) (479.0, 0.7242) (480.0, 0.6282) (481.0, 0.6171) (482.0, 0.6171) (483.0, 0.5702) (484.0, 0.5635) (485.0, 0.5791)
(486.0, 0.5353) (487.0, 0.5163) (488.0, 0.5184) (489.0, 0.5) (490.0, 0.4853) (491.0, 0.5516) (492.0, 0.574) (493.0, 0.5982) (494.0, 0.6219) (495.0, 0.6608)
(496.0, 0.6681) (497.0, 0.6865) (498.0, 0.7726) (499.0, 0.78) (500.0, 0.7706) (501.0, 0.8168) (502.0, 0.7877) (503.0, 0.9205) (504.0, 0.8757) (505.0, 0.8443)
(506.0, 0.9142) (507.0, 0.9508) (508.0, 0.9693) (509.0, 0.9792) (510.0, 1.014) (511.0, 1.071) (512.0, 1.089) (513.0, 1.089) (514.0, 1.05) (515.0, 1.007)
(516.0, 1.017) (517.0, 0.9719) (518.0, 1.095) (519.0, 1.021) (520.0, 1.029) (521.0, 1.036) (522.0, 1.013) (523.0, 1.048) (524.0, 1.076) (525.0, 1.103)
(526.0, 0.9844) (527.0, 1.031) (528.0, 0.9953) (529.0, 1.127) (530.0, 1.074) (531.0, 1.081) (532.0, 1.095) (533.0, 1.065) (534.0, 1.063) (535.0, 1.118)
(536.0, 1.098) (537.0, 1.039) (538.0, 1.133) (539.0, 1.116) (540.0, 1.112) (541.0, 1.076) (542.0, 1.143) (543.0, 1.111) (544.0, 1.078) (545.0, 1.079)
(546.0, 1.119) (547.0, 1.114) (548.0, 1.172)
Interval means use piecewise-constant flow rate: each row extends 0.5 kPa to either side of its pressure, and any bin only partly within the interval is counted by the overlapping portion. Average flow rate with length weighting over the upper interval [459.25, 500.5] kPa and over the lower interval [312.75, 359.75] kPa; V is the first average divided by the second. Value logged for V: 0.6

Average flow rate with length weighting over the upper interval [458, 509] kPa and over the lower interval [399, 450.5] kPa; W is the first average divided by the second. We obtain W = 0.68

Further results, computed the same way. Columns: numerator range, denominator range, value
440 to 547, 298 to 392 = 0.85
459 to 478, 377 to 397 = 0.72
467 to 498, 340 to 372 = 0.67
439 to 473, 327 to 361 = 0.87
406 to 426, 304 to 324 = 1.06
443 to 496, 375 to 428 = 0.70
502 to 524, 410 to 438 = 0.89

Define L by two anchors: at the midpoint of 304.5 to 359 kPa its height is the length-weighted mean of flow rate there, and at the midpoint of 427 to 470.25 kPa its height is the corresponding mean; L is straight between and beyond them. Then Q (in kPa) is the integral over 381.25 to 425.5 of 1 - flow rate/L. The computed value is -4.8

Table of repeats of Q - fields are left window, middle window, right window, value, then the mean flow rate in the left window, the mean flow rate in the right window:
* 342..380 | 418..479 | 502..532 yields 0.81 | 0.995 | 1.01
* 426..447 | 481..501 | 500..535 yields 8.06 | 1.07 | 1.01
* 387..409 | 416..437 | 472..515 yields -1.82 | 1.15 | 0.752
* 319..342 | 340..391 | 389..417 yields 5.11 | 1.18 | 1.14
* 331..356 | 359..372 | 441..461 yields 2.28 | 1.1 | 1.01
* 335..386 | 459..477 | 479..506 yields -2.89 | 1.04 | 0.662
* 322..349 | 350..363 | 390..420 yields 1.42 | 1.16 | 1.14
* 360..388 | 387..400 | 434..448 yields -2.14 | 1.01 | 1.06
